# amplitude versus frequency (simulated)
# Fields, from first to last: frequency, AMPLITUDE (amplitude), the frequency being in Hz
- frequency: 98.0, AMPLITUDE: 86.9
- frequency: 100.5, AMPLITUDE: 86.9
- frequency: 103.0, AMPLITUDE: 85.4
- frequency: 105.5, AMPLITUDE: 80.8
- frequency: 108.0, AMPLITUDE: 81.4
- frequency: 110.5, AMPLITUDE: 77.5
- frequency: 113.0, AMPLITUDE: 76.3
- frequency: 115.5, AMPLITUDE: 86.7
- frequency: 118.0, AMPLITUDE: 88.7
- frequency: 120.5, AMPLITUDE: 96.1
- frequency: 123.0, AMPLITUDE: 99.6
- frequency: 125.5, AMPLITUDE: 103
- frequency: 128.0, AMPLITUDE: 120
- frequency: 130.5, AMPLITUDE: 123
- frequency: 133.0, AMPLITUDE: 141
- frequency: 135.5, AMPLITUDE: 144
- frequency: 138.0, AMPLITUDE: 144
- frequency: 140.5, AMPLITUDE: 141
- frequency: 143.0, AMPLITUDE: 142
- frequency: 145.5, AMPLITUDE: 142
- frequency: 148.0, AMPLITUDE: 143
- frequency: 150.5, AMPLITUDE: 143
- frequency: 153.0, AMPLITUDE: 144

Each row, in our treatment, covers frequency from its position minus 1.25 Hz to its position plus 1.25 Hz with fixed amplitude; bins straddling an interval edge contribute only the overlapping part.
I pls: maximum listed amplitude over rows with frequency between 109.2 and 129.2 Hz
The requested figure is 120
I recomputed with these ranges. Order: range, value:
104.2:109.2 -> 81.4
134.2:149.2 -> 144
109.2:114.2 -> 77.5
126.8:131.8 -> 123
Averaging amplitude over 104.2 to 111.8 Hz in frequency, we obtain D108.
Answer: 79.9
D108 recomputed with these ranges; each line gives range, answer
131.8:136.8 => 143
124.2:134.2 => 122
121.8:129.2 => 108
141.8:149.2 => 142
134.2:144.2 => 143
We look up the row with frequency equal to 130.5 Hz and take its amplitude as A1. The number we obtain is 123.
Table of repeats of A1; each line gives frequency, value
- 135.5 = 144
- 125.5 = 103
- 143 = 142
